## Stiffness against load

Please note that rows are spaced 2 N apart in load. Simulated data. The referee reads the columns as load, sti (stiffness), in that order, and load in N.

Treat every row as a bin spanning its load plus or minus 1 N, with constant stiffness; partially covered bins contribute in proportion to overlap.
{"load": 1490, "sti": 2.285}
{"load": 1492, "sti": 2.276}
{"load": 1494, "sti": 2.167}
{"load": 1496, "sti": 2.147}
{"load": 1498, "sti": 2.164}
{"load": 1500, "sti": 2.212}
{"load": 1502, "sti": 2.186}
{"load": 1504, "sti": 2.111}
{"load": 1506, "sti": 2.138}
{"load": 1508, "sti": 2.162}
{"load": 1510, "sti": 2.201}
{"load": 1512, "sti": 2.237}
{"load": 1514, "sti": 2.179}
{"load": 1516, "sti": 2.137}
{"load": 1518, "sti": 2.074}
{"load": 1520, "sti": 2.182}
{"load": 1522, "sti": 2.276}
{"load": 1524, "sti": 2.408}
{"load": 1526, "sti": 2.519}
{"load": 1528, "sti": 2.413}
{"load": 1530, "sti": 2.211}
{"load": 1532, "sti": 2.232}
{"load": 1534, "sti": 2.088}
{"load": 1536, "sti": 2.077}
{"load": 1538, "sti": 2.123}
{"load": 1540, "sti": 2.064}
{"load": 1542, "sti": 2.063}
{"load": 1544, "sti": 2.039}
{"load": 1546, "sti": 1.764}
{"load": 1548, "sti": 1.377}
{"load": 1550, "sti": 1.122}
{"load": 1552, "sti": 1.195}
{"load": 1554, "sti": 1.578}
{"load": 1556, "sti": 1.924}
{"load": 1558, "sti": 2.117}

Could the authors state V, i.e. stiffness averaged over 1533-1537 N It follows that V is 2.08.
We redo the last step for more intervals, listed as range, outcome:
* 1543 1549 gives 1.73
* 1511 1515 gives 2.21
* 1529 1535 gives 2.18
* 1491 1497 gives 2.2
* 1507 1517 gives 2.18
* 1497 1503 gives 2.19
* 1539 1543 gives 2.06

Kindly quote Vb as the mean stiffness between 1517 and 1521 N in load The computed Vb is 2.13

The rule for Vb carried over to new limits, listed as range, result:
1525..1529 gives 2.47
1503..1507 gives 2.12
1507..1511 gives 2.18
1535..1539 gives 2.1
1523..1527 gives 2.46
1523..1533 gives 2.36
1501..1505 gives 2.15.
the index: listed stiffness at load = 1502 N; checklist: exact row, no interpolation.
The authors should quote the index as 2.186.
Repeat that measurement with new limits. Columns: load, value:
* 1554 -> 1.578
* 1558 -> 2.117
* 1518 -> 2.074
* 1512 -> 2.237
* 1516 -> 2.137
